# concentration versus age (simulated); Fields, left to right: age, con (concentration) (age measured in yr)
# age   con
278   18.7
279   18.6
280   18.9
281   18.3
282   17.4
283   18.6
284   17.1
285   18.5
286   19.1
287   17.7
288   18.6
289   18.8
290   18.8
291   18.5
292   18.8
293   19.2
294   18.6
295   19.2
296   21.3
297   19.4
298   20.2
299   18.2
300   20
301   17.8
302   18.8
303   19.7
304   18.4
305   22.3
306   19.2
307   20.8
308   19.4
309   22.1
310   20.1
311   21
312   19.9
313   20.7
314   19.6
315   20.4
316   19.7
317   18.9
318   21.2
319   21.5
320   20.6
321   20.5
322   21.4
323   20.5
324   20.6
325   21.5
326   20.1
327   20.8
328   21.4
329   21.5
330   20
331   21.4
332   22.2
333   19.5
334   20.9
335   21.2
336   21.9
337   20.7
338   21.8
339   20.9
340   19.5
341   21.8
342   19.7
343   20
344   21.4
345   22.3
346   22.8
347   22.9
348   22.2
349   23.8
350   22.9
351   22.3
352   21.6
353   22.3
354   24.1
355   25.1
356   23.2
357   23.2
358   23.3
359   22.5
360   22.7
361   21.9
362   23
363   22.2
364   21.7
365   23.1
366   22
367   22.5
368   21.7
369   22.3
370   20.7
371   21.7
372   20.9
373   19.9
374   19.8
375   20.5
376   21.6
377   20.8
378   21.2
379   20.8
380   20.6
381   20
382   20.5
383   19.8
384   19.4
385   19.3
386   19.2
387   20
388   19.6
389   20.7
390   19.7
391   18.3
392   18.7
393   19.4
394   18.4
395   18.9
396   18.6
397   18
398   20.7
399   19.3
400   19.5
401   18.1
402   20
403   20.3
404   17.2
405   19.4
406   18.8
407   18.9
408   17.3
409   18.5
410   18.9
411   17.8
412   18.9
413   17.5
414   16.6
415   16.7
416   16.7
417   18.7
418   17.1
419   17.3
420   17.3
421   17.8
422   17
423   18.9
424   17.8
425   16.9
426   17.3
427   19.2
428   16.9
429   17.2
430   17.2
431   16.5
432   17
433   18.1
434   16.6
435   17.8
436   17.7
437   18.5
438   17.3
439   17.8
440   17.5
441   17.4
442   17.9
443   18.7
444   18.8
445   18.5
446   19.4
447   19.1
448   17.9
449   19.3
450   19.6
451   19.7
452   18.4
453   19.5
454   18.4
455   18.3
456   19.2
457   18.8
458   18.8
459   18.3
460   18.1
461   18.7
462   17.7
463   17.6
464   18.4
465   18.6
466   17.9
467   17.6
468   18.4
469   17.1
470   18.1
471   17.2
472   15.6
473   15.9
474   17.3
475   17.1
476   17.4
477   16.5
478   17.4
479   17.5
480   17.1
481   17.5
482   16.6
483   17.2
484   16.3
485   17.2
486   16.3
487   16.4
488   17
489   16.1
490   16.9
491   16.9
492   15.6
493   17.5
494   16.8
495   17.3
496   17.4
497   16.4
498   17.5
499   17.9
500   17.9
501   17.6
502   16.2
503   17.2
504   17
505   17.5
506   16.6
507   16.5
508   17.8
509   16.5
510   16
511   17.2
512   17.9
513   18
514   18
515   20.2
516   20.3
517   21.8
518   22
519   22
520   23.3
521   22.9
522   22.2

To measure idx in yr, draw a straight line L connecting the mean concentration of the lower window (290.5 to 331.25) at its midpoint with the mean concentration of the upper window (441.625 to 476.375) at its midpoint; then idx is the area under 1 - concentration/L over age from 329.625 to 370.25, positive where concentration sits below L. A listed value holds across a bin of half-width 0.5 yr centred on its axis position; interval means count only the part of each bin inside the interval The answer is -4.9 yr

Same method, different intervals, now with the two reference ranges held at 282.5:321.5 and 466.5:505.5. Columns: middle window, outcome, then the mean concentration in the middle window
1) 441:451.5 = -0.7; 18.8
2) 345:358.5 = -3.0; 23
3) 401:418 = -0.1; 18.2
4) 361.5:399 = -3.9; 20.4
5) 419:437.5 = 0.3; 17.5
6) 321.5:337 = -1.4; 21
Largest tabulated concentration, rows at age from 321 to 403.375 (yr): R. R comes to 25.1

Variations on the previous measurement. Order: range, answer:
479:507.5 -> 17.9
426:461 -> 19.7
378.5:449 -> 20.8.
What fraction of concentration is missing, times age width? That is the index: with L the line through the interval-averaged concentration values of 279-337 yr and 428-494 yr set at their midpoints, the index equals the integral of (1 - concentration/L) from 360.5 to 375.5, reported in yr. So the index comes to -2.0 yr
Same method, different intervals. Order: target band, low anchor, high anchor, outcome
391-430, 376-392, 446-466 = 2.6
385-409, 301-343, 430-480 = 0.0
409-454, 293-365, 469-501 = 1.1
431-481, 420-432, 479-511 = -2.1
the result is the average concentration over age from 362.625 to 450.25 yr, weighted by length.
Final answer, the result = 19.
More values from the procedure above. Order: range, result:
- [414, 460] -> 18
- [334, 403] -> 21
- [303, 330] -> 20.5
